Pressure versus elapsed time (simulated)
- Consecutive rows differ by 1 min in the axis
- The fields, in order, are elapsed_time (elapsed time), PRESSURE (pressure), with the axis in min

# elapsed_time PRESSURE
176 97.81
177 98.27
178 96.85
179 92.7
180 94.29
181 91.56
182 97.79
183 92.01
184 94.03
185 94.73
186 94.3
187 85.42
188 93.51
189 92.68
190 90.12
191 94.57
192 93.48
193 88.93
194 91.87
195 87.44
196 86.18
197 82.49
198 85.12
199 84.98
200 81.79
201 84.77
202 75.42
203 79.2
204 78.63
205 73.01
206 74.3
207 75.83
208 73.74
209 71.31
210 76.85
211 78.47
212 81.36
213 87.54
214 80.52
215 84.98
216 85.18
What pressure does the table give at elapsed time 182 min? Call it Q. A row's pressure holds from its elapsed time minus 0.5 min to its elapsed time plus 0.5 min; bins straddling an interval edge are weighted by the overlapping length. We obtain 97.79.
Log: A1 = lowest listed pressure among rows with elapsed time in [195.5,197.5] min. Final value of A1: 82.49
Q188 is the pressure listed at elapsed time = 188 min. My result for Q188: 93.51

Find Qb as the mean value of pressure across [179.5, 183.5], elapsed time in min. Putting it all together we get 93.9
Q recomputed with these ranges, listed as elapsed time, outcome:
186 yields 94.3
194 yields 91.87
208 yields 73.74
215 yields 84.98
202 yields 75.42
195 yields 87.44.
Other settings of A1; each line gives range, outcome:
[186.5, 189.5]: 85.42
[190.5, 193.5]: 88.93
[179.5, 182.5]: 91.56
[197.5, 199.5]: 84.98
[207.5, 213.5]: 71.31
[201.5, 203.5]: 75.42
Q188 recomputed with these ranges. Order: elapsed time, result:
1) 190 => 90.12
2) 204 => 78.63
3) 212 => 81.36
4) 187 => 85.42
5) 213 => 87.54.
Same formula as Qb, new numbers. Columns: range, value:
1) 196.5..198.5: 83.8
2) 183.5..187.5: 92.1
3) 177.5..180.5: 94.6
